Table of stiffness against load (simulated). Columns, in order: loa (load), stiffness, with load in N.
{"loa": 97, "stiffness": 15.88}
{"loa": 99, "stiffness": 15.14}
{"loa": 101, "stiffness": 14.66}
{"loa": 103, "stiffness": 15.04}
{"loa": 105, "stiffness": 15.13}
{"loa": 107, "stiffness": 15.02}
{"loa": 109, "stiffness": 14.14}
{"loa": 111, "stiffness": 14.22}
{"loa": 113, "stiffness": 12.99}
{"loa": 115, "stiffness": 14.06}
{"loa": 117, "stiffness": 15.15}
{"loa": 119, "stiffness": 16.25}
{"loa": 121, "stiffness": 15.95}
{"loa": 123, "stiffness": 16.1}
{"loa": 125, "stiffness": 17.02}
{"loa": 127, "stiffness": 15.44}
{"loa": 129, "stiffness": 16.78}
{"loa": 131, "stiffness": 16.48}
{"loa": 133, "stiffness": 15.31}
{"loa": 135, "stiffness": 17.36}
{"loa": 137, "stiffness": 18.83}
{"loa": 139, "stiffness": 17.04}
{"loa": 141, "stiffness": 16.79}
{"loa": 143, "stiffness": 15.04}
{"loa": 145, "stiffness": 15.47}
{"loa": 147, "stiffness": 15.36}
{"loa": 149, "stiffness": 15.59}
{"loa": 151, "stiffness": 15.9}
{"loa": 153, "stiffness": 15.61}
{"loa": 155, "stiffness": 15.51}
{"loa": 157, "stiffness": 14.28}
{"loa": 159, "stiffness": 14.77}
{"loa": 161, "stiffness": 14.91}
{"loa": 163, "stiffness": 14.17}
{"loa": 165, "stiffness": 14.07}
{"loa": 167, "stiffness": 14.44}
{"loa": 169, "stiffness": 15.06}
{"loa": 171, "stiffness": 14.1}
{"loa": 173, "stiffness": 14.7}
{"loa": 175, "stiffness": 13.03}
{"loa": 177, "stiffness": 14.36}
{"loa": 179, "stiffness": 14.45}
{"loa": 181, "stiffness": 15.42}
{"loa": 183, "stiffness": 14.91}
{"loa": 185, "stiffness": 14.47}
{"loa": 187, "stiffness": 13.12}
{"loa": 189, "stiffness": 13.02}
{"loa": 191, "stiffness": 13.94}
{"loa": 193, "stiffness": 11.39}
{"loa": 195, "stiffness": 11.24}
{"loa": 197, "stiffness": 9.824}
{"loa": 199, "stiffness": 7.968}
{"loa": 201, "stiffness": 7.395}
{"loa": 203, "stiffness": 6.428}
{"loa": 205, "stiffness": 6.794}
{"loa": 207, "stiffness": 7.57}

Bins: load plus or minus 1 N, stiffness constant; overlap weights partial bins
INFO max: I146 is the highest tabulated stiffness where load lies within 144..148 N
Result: 15.47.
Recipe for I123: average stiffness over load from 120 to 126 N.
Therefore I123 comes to 16.4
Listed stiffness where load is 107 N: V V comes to 15.02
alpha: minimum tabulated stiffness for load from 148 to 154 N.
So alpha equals 15.59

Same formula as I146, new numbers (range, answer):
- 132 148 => 18.83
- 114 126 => 17.02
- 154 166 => 15.51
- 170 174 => 14.7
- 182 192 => 14.91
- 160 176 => 15.06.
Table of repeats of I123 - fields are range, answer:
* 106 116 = 14.1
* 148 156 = 15.7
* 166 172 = 14.5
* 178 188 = 14.5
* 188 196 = 12.4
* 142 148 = 15.3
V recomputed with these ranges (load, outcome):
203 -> 6.428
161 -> 14.91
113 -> 12.99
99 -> 15.14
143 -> 15.04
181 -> 15.42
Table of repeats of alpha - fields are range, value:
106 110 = 14.14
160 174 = 14.07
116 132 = 15.15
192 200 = 7.968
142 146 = 15.04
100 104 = 14.66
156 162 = 14.28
